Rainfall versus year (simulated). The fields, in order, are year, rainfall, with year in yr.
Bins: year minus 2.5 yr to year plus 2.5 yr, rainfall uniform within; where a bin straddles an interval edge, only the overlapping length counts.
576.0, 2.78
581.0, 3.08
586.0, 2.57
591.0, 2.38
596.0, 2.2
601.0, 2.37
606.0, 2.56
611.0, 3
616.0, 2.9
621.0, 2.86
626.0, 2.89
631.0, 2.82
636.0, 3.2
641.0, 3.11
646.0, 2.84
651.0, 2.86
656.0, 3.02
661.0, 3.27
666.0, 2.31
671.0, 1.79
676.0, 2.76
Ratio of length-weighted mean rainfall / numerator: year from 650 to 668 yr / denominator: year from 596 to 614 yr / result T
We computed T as 1.11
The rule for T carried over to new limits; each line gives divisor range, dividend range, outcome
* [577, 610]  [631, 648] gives 1.18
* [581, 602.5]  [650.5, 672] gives 1.09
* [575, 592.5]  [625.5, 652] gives 1.09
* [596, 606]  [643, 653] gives 1.21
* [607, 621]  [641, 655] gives 1.01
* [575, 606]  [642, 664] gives 1.17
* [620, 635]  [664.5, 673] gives 0.70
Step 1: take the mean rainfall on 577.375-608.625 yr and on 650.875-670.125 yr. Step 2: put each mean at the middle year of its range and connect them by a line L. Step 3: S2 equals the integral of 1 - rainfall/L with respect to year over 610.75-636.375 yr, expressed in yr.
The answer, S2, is -2.7 yr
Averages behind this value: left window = 2.54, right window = 2.77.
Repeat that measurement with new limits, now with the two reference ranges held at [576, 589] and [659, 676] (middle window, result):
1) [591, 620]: 1.2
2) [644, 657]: -1.8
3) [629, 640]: -1.8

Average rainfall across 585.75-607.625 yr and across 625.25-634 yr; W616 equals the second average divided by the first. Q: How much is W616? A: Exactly 1.20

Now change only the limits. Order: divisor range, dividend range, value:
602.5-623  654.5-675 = 0.92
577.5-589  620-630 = 1.02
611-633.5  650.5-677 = 0.92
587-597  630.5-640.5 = 1.31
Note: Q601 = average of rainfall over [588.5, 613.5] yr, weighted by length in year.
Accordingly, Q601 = 2.5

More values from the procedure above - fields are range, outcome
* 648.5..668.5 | 2.86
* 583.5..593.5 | 2.48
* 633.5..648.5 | 3.05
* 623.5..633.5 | 2.85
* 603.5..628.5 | 2.84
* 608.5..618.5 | 2.95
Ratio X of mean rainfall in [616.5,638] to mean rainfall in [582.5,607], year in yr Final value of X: 1.20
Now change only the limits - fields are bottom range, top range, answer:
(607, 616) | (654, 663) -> 1.08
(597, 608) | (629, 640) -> 1.25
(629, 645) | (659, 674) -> 0.80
